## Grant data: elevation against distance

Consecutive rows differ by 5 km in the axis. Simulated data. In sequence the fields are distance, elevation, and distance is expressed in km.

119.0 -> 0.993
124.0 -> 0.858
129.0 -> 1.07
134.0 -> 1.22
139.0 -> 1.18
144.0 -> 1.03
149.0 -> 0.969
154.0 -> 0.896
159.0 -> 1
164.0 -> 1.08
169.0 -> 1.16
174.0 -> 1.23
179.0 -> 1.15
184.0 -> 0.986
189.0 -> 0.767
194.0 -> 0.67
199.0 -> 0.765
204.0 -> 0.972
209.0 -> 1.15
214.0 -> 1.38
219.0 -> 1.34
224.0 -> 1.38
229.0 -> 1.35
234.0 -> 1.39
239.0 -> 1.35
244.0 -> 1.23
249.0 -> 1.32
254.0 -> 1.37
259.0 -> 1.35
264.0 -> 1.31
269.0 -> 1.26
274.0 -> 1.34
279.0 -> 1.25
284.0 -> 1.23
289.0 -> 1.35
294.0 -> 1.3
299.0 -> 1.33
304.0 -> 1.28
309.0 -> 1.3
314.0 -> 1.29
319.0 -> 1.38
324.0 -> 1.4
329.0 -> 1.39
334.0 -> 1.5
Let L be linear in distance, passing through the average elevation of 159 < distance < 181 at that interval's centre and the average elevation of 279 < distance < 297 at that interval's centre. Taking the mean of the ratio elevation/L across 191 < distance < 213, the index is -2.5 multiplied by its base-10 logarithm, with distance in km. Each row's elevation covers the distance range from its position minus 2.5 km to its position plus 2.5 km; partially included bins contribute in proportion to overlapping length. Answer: 0.27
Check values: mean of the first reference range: 1.14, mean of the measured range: 0.92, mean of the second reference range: 1.29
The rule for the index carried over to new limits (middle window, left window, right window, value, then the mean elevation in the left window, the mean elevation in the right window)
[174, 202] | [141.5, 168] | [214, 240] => 0.27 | 1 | 1.36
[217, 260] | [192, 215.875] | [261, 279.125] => -0.17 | 0.984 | 1.3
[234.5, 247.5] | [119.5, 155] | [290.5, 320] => -0.09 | 1.04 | 1.31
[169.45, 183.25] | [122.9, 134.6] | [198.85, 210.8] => -0.15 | 1.04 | 0.99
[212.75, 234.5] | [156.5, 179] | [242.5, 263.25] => -0.09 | 1.12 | 1.32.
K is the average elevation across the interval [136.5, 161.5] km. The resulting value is 1.01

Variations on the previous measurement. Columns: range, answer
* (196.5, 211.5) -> 0.962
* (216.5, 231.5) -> 1.36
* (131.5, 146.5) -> 1.14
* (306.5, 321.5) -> 1.32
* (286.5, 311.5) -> 1.31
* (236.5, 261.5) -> 1.32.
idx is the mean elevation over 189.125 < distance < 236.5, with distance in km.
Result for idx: 1.14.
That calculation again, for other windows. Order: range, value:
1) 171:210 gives 0.957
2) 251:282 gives 1.31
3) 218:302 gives 1.32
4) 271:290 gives 1.29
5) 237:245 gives 1.3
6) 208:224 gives 1.32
